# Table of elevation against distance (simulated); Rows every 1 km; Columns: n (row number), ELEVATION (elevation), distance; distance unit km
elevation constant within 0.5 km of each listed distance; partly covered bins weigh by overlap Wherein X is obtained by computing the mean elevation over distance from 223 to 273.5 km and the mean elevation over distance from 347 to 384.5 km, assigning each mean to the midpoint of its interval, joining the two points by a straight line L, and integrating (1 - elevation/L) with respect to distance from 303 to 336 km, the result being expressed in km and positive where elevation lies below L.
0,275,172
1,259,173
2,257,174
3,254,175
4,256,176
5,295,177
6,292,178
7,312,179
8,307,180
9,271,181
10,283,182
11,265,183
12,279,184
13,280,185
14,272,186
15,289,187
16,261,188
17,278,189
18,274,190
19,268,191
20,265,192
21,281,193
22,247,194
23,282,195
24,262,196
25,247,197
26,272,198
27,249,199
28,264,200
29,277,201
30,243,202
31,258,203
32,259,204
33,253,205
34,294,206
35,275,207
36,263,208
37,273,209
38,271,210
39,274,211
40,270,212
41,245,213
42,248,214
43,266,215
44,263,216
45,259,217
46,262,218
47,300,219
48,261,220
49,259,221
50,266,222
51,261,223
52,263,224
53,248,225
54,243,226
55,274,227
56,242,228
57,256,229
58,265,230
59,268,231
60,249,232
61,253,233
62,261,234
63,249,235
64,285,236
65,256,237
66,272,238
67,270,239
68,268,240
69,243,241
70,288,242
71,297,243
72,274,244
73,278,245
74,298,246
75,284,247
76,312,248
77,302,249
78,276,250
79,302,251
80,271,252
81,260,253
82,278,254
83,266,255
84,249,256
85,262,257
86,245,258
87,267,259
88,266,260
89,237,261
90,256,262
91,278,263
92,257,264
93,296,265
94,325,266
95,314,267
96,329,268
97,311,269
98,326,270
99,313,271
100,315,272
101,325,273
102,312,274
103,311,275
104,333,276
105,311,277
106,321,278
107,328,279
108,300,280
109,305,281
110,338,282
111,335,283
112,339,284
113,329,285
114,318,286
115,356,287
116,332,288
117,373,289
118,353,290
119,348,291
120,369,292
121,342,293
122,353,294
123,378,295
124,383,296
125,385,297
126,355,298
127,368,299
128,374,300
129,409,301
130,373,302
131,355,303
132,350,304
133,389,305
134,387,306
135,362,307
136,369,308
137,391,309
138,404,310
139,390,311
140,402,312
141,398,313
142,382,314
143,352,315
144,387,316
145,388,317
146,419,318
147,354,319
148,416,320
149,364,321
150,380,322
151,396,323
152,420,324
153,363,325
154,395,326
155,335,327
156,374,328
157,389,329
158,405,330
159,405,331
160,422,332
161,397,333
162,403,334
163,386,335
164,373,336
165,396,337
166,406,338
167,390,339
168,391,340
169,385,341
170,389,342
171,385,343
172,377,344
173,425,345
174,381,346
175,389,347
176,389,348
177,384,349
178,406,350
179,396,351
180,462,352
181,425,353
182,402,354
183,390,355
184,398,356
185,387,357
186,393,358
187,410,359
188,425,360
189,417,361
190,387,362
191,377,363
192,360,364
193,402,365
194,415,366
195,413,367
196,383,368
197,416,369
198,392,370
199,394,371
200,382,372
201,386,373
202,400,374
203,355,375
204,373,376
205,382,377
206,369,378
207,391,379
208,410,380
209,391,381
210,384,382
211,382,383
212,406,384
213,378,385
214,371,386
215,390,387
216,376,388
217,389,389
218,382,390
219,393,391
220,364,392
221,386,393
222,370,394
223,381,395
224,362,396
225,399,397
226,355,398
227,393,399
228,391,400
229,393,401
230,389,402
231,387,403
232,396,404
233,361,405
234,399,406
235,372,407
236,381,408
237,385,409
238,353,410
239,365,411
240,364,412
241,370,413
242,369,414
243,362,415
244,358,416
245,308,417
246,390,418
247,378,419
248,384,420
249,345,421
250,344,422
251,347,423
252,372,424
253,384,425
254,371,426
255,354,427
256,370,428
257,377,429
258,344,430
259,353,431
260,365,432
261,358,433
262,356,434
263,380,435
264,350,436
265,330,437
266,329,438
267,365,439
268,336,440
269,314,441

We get -3.56 km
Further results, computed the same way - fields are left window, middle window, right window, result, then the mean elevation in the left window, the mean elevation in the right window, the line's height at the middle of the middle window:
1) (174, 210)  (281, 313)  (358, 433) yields -3.64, 271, 379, 327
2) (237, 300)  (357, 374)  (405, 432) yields -2.55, 308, 365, 345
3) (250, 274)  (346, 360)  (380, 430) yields -2.46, 285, 375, 342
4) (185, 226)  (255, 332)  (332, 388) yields -1.51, 265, 394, 338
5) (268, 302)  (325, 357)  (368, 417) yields -2.91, 341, 380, 362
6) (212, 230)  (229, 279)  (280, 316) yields 3.43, 260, 364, 305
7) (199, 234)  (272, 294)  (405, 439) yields -2.80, 262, 363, 295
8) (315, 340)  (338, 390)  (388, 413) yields -1.19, 389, 379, 384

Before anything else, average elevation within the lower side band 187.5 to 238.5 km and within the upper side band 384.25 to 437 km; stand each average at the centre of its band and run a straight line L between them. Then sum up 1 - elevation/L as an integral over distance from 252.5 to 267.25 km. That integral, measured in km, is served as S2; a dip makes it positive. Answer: 1.0 km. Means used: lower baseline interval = 263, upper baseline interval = 371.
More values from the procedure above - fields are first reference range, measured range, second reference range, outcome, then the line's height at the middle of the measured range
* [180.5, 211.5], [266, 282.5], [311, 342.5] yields 1.1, 341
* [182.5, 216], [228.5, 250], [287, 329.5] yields 2.4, 307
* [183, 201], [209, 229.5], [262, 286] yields 1.6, 284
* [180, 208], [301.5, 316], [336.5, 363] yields -0.6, 365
